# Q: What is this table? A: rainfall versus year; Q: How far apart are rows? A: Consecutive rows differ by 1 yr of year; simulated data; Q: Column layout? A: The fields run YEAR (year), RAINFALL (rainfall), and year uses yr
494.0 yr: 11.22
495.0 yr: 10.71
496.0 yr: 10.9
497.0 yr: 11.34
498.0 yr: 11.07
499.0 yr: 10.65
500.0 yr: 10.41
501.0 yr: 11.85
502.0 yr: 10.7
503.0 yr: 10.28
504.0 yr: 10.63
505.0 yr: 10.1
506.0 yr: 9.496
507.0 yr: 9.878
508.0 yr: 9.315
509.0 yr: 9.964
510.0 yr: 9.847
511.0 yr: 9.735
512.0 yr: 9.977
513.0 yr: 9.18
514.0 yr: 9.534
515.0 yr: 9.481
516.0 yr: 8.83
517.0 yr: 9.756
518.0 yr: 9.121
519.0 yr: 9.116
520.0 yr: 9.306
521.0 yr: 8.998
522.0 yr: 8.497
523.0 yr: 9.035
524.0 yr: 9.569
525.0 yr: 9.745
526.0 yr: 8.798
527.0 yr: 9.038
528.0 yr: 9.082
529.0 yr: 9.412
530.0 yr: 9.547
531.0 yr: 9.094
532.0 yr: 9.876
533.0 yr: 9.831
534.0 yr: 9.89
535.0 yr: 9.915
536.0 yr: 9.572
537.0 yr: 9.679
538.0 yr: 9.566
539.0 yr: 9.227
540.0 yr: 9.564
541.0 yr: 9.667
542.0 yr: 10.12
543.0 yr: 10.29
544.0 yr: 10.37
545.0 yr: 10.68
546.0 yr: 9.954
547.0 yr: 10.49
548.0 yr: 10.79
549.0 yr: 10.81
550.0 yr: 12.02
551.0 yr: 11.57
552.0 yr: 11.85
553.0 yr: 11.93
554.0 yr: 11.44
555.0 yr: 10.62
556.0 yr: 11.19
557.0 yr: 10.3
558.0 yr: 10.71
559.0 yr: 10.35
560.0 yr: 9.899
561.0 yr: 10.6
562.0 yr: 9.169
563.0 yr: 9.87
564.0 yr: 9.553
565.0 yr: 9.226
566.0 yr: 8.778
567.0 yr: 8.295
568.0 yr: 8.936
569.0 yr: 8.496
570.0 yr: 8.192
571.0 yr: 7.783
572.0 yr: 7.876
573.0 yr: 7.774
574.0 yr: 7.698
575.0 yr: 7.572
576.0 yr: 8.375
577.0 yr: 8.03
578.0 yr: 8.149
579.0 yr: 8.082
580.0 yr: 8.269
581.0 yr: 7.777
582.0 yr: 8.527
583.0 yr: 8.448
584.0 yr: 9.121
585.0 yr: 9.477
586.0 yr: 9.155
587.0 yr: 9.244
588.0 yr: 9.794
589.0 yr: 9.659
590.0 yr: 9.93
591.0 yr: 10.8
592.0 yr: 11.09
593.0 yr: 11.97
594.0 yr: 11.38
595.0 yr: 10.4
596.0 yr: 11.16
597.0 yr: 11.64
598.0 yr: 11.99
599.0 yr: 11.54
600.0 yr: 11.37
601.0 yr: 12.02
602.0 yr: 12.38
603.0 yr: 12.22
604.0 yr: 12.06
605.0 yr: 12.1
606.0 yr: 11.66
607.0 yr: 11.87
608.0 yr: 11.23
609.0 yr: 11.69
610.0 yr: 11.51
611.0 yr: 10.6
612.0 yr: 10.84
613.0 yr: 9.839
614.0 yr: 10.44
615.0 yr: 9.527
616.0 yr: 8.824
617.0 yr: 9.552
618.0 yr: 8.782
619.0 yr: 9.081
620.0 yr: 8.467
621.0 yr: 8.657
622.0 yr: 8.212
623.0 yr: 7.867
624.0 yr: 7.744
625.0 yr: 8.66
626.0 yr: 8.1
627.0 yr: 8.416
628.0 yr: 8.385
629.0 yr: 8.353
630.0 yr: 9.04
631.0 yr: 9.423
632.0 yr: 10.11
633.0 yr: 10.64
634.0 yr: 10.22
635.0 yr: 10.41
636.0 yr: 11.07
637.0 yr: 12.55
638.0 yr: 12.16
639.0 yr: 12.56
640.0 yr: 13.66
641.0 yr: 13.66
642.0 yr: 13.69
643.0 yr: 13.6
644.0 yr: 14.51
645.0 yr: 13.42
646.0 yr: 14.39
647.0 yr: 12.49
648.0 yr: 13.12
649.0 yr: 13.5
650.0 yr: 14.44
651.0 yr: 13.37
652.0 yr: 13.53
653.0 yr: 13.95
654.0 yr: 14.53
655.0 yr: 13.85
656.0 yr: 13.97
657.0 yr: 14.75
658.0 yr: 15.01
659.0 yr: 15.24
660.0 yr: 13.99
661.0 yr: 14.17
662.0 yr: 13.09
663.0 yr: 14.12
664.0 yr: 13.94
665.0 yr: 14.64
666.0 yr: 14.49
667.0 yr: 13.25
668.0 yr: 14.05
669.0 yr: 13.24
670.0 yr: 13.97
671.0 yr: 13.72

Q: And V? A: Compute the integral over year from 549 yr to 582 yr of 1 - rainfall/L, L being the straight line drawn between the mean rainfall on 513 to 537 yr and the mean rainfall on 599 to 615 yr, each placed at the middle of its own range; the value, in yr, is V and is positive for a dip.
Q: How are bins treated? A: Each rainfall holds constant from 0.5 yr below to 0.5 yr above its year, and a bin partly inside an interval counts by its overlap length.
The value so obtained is 3.0 yr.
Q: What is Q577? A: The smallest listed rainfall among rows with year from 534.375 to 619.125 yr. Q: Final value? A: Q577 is 7.572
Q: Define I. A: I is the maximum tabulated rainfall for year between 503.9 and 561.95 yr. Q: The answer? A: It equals 12.02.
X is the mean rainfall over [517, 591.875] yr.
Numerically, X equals 9.51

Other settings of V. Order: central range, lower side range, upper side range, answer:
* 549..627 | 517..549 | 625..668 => 8.3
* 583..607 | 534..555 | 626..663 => 1.2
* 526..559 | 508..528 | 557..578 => -4.1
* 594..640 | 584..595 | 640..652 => 5.4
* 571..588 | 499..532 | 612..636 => 1.8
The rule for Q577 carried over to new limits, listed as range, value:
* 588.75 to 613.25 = 9.659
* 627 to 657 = 8.353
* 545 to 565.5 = 9.169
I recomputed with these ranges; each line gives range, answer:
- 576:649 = 14.51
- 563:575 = 9.87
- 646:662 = 15.24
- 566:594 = 11.97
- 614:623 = 10.44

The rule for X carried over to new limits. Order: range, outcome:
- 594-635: 10.2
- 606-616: 10.8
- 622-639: 9.62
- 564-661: 10.7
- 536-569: 10.2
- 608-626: 9.44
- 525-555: 10.1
